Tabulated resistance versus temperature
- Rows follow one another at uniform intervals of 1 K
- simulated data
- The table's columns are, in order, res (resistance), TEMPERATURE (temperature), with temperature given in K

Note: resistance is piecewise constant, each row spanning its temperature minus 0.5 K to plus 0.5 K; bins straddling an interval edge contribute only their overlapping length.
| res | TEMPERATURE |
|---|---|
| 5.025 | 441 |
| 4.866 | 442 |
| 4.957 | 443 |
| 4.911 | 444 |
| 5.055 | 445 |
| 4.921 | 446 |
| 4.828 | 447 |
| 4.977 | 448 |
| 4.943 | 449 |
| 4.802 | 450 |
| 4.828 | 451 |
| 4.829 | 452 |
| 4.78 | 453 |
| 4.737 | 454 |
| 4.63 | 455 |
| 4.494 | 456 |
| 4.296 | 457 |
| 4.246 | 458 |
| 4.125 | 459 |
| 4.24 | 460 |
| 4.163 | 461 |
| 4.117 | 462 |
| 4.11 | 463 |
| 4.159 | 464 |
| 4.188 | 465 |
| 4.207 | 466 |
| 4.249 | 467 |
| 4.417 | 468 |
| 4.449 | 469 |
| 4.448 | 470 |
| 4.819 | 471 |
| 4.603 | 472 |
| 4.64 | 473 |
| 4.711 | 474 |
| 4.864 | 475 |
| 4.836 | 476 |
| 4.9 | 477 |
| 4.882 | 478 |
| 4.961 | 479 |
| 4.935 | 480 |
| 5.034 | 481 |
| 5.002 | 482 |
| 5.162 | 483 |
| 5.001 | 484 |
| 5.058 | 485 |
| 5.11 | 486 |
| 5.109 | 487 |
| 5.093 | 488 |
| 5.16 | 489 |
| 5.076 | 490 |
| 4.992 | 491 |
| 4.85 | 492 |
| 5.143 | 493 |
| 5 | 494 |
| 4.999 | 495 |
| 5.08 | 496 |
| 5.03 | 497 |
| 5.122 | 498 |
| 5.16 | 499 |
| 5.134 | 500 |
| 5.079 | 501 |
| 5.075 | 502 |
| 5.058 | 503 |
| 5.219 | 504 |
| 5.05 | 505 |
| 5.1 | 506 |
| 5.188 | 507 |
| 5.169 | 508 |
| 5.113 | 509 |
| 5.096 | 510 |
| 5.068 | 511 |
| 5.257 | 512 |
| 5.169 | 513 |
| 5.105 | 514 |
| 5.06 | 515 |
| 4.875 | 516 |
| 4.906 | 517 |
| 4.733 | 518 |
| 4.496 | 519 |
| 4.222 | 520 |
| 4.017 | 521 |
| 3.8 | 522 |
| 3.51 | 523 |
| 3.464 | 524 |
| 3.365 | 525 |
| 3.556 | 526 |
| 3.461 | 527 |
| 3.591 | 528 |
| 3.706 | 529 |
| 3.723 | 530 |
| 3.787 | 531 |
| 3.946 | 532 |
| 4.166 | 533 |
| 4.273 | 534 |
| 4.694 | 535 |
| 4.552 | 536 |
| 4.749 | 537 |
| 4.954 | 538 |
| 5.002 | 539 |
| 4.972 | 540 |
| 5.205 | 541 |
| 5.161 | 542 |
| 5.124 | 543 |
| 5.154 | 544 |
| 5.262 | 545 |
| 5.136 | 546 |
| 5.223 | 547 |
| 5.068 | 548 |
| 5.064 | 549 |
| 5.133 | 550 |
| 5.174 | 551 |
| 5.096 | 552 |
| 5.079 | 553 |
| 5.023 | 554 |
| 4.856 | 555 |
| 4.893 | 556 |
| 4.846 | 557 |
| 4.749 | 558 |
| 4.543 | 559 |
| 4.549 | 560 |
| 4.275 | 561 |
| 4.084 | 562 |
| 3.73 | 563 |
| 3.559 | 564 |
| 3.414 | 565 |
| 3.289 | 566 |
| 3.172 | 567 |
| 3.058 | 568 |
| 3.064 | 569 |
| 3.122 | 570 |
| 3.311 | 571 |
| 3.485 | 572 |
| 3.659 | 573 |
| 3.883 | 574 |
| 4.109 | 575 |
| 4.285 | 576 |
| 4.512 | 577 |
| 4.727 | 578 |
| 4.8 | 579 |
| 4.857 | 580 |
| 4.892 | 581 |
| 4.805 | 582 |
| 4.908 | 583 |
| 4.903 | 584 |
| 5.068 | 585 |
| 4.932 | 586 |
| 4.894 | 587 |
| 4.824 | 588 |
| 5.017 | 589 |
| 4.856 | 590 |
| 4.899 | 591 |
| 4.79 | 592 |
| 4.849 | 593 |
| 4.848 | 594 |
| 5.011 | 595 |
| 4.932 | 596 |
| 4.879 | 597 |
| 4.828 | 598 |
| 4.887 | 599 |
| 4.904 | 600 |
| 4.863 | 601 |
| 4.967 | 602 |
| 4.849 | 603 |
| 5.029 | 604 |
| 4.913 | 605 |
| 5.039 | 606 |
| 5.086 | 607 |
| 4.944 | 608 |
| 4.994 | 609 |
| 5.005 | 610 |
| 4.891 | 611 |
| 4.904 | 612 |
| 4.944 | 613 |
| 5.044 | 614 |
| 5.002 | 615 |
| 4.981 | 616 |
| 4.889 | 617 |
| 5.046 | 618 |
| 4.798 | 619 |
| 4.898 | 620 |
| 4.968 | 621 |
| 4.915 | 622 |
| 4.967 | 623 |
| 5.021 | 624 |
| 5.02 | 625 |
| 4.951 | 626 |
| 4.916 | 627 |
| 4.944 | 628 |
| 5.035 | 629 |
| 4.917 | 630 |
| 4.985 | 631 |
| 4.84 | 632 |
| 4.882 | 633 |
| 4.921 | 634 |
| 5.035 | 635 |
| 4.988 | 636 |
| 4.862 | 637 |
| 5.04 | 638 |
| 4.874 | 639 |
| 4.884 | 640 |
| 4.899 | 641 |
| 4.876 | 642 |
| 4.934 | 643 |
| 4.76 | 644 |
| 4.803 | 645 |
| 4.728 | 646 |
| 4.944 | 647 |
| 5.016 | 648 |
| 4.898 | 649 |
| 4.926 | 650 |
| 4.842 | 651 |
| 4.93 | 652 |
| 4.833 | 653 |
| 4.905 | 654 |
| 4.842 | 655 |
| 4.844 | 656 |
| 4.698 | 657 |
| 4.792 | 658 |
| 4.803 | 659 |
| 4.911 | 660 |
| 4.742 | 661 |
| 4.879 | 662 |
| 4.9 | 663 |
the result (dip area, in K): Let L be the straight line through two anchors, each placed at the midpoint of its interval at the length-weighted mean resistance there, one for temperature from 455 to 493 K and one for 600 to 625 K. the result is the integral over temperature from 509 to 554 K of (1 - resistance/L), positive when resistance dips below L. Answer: 1.76 K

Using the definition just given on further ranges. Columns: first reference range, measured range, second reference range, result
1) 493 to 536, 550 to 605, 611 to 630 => 3.5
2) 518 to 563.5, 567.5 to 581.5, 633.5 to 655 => 2.0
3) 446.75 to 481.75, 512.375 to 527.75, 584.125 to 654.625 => 1.5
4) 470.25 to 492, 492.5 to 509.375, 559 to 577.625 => -1.6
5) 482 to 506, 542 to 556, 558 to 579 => -3.2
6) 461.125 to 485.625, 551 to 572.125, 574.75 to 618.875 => 3.2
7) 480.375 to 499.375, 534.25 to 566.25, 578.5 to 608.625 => 1.5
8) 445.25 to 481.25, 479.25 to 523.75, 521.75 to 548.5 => -4.4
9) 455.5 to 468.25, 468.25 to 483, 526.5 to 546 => -1.8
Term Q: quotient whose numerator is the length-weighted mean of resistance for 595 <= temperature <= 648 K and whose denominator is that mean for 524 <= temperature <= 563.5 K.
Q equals 1.08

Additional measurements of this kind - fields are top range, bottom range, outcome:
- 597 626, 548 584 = 1.15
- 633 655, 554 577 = 1.24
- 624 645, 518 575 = 1.15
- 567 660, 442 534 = 1.02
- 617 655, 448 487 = 1.06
